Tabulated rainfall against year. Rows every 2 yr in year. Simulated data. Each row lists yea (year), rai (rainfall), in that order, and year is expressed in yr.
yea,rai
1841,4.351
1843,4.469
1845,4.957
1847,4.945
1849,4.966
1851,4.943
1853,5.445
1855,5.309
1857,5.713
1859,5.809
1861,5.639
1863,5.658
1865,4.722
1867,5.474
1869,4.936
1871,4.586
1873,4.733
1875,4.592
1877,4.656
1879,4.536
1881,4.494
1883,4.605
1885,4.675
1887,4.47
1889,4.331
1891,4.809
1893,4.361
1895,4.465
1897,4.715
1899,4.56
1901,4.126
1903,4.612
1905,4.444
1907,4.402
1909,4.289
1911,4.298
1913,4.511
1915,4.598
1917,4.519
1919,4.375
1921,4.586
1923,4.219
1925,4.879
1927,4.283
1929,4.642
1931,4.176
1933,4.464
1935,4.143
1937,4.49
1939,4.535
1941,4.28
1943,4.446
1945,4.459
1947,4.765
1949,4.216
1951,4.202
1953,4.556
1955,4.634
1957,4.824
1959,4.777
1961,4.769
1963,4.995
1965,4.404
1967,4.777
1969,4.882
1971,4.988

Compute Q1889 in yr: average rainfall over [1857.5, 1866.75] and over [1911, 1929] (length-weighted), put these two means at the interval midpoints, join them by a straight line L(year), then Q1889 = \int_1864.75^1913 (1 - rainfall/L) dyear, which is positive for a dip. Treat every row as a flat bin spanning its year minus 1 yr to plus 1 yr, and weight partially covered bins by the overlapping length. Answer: 4.2 yr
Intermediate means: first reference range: 5.47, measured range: 4.58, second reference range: 4.49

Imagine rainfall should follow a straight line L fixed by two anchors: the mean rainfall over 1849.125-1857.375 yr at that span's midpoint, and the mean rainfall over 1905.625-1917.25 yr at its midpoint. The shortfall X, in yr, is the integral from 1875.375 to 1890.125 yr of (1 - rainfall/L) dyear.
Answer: 0.9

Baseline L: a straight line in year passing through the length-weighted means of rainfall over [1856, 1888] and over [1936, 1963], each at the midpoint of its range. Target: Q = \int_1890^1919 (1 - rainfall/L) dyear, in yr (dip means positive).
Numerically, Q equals 1.9 yr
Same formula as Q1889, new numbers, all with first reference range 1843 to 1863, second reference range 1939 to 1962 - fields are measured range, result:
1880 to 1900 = 1.8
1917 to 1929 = 0.7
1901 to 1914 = 1.2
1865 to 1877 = 0.7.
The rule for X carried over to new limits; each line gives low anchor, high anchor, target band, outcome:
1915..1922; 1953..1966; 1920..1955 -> 1.3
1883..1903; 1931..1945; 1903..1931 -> -0.1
